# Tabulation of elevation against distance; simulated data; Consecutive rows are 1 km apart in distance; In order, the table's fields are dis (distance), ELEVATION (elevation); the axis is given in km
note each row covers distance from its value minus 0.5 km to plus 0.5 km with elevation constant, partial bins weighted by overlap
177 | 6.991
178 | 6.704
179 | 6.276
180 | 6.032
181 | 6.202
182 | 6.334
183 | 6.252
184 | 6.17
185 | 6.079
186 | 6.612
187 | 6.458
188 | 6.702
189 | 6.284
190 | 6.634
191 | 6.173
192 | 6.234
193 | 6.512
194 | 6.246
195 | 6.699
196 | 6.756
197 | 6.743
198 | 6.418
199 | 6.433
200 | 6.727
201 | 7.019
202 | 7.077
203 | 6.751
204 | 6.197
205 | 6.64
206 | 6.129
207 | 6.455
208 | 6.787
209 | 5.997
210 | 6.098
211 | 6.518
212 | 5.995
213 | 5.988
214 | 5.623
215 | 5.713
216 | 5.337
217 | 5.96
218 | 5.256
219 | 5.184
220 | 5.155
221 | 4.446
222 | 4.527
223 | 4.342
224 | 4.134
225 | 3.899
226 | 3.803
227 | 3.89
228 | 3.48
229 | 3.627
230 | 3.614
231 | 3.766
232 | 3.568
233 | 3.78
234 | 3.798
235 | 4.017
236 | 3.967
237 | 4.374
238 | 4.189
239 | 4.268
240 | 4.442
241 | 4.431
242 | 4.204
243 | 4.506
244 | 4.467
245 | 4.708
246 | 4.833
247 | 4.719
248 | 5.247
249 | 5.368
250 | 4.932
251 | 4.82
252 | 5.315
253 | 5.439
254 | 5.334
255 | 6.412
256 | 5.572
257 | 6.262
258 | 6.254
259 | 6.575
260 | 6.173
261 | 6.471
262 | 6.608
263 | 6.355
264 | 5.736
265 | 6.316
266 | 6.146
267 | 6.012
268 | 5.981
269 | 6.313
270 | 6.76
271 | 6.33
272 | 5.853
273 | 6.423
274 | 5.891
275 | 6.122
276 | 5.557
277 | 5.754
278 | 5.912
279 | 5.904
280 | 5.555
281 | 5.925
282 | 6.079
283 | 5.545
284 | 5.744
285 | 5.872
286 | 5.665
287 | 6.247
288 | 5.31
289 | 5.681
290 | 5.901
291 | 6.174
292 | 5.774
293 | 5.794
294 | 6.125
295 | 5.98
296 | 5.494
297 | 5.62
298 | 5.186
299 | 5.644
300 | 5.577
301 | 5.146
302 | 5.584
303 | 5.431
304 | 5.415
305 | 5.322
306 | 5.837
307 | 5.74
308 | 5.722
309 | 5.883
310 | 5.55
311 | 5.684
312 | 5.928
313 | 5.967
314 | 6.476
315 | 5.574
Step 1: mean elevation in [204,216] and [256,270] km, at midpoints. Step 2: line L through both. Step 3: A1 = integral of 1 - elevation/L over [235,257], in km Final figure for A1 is 4.8 km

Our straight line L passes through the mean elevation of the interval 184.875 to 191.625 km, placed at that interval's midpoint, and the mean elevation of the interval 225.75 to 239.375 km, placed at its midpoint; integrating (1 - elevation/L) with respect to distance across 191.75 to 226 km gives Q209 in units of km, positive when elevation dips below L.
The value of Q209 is -4.3 km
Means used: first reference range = 6.44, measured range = 5.91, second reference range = 3.86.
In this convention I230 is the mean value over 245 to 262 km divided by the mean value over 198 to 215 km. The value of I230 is 0.88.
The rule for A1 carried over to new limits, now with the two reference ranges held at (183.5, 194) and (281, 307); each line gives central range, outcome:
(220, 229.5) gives 3.2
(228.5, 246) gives 5.6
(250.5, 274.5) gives -0.7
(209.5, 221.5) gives 1.2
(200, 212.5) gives -0.4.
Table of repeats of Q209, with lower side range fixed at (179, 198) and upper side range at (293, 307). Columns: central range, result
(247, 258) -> 0.8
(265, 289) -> -0.9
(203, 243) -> 8.3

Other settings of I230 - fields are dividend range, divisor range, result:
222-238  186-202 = 0.60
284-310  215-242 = 1.32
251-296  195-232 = 1.08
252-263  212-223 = 1.15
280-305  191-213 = 0.88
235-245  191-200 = 0.66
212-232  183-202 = 0.71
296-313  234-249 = 1.25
